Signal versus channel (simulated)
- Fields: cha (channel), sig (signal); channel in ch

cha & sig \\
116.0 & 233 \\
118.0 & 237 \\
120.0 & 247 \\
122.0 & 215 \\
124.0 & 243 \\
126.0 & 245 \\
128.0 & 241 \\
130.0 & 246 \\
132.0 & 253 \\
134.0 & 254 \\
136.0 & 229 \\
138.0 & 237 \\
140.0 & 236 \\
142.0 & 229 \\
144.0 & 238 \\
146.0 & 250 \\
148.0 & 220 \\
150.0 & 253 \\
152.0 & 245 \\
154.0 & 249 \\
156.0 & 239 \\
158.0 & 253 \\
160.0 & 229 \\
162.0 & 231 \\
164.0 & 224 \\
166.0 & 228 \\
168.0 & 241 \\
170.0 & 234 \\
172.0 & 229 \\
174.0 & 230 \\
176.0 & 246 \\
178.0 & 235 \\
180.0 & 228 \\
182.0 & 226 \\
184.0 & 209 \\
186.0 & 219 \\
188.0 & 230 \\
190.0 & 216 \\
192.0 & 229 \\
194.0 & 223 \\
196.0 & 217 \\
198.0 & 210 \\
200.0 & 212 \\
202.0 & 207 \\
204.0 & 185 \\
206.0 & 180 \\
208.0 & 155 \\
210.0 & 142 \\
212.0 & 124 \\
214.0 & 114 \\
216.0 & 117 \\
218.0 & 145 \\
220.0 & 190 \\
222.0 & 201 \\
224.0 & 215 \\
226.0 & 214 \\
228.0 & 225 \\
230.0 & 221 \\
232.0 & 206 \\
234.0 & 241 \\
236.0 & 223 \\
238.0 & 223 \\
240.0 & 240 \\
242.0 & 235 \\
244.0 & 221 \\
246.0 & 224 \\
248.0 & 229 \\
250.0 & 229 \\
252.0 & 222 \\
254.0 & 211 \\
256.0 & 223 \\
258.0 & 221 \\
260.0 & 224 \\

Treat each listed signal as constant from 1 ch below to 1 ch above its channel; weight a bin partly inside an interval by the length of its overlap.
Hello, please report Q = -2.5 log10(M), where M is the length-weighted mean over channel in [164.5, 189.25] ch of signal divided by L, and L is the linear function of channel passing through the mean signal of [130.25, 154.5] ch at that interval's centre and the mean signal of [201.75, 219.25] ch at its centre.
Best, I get -0.18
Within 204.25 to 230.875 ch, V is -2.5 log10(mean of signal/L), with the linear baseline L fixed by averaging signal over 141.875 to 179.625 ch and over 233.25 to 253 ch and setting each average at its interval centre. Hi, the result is 0.316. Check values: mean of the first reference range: 237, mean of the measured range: 173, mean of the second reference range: 229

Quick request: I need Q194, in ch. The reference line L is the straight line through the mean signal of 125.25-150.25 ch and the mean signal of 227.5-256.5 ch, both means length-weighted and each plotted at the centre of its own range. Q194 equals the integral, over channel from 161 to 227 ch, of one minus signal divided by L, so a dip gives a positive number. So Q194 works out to 8.3 ch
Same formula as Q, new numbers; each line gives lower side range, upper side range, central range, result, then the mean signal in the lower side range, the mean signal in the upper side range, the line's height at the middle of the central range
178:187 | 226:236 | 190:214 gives 0.18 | 222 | 222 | 222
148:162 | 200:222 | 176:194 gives -0.14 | 242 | 160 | 198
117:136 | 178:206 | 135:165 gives -0.02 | 242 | 216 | 232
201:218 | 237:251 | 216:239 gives -0.07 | 153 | 229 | 192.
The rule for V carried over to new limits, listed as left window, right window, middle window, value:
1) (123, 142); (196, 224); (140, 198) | -0.118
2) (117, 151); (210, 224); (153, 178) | -0.146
